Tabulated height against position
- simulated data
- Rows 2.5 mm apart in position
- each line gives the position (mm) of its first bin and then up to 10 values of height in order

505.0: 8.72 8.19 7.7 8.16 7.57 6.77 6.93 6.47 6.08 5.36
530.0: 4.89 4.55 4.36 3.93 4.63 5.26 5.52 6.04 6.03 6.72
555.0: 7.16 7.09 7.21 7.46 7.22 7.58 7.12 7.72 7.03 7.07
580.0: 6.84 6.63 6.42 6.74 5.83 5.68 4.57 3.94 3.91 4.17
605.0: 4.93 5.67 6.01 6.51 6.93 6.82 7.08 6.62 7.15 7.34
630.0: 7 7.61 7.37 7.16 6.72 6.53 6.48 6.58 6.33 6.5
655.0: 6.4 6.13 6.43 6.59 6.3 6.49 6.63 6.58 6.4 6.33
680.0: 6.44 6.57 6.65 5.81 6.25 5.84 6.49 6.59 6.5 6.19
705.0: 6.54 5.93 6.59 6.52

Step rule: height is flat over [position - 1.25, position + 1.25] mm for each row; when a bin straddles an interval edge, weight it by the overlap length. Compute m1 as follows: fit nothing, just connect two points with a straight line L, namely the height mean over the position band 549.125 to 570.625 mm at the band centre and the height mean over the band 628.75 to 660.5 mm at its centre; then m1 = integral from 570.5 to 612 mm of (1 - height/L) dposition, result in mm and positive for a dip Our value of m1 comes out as 6.5 mm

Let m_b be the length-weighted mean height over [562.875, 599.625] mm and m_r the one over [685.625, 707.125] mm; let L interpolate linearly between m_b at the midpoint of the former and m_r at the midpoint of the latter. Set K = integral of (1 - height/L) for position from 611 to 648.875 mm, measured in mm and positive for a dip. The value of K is -3.3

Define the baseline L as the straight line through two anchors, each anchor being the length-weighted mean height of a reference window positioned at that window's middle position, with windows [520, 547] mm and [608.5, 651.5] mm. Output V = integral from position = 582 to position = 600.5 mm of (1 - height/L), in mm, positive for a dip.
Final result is 2.0 mm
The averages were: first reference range 5.22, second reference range 6.83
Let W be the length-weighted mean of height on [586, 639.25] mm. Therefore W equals 6.15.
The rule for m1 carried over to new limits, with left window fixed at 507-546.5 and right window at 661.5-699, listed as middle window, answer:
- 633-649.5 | -1.4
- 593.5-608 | 4.0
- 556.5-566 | -1.8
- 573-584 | -1.5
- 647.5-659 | -0.1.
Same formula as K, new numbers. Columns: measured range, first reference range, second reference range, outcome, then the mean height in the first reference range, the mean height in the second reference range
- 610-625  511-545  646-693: -1.4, 5.77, 6.39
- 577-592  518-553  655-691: -1.8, 5.48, 6.4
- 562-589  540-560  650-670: -3.4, 6.22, 6.42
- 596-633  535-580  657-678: 2.2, 6.47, 6.45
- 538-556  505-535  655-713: 2.1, 6.6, 6.38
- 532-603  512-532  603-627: 3.7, 6.39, 6.37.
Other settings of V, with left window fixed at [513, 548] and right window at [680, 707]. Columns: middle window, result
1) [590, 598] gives 1.3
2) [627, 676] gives -4.1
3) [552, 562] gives -2.3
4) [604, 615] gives 0.1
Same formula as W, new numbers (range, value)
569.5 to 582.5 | 7.11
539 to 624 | 6.25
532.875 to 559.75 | 5.69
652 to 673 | 6.44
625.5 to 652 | 6.91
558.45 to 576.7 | 7.32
